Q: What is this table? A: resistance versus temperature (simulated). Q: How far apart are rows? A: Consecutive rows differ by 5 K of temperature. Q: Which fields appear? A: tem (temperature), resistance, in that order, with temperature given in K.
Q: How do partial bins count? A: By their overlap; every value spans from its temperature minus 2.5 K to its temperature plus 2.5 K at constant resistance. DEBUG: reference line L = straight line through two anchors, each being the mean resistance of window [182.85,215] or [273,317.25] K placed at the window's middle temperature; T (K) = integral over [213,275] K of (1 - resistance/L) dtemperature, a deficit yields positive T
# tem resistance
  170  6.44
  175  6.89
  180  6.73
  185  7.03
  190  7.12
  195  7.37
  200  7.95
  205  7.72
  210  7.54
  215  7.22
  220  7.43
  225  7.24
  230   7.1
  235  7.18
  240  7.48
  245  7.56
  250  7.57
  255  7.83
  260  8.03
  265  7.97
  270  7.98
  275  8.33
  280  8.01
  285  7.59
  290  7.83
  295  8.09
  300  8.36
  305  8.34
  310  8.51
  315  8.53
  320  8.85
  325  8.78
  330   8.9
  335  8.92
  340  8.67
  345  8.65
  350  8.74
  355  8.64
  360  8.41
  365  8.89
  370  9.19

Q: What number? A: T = 1.63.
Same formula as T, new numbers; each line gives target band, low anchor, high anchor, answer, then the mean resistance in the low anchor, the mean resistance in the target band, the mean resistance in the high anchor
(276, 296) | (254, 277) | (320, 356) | 0.8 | 8.03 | 7.9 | 8.77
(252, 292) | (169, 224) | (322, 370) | 0.3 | 7.24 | 7.94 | 8.76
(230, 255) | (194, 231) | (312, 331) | 1.2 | 7.46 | 7.45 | 8.75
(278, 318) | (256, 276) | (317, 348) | 1.1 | 8.04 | 8.17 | 8.79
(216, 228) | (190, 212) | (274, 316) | 0.6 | 7.59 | 7.31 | 8.16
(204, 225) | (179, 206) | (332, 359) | 0.3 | 7.33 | 7.43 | 8.71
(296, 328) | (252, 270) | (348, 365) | -0.9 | 7.94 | 8.54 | 8.64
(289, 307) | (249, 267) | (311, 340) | 0.5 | 7.87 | 8.18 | 8.77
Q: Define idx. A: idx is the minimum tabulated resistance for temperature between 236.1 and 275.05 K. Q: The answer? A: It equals 7.48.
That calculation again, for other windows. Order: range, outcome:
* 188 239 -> 7.1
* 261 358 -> 7.59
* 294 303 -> 8.09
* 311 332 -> 8.53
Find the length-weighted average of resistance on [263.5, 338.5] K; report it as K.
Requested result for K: 8.34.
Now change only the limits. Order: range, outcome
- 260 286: 8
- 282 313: 8.12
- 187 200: 7.37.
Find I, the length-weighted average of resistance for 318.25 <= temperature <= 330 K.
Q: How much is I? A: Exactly 8.83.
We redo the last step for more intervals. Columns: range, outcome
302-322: 8.55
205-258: 7.44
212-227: 7.31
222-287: 7.68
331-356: 8.74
